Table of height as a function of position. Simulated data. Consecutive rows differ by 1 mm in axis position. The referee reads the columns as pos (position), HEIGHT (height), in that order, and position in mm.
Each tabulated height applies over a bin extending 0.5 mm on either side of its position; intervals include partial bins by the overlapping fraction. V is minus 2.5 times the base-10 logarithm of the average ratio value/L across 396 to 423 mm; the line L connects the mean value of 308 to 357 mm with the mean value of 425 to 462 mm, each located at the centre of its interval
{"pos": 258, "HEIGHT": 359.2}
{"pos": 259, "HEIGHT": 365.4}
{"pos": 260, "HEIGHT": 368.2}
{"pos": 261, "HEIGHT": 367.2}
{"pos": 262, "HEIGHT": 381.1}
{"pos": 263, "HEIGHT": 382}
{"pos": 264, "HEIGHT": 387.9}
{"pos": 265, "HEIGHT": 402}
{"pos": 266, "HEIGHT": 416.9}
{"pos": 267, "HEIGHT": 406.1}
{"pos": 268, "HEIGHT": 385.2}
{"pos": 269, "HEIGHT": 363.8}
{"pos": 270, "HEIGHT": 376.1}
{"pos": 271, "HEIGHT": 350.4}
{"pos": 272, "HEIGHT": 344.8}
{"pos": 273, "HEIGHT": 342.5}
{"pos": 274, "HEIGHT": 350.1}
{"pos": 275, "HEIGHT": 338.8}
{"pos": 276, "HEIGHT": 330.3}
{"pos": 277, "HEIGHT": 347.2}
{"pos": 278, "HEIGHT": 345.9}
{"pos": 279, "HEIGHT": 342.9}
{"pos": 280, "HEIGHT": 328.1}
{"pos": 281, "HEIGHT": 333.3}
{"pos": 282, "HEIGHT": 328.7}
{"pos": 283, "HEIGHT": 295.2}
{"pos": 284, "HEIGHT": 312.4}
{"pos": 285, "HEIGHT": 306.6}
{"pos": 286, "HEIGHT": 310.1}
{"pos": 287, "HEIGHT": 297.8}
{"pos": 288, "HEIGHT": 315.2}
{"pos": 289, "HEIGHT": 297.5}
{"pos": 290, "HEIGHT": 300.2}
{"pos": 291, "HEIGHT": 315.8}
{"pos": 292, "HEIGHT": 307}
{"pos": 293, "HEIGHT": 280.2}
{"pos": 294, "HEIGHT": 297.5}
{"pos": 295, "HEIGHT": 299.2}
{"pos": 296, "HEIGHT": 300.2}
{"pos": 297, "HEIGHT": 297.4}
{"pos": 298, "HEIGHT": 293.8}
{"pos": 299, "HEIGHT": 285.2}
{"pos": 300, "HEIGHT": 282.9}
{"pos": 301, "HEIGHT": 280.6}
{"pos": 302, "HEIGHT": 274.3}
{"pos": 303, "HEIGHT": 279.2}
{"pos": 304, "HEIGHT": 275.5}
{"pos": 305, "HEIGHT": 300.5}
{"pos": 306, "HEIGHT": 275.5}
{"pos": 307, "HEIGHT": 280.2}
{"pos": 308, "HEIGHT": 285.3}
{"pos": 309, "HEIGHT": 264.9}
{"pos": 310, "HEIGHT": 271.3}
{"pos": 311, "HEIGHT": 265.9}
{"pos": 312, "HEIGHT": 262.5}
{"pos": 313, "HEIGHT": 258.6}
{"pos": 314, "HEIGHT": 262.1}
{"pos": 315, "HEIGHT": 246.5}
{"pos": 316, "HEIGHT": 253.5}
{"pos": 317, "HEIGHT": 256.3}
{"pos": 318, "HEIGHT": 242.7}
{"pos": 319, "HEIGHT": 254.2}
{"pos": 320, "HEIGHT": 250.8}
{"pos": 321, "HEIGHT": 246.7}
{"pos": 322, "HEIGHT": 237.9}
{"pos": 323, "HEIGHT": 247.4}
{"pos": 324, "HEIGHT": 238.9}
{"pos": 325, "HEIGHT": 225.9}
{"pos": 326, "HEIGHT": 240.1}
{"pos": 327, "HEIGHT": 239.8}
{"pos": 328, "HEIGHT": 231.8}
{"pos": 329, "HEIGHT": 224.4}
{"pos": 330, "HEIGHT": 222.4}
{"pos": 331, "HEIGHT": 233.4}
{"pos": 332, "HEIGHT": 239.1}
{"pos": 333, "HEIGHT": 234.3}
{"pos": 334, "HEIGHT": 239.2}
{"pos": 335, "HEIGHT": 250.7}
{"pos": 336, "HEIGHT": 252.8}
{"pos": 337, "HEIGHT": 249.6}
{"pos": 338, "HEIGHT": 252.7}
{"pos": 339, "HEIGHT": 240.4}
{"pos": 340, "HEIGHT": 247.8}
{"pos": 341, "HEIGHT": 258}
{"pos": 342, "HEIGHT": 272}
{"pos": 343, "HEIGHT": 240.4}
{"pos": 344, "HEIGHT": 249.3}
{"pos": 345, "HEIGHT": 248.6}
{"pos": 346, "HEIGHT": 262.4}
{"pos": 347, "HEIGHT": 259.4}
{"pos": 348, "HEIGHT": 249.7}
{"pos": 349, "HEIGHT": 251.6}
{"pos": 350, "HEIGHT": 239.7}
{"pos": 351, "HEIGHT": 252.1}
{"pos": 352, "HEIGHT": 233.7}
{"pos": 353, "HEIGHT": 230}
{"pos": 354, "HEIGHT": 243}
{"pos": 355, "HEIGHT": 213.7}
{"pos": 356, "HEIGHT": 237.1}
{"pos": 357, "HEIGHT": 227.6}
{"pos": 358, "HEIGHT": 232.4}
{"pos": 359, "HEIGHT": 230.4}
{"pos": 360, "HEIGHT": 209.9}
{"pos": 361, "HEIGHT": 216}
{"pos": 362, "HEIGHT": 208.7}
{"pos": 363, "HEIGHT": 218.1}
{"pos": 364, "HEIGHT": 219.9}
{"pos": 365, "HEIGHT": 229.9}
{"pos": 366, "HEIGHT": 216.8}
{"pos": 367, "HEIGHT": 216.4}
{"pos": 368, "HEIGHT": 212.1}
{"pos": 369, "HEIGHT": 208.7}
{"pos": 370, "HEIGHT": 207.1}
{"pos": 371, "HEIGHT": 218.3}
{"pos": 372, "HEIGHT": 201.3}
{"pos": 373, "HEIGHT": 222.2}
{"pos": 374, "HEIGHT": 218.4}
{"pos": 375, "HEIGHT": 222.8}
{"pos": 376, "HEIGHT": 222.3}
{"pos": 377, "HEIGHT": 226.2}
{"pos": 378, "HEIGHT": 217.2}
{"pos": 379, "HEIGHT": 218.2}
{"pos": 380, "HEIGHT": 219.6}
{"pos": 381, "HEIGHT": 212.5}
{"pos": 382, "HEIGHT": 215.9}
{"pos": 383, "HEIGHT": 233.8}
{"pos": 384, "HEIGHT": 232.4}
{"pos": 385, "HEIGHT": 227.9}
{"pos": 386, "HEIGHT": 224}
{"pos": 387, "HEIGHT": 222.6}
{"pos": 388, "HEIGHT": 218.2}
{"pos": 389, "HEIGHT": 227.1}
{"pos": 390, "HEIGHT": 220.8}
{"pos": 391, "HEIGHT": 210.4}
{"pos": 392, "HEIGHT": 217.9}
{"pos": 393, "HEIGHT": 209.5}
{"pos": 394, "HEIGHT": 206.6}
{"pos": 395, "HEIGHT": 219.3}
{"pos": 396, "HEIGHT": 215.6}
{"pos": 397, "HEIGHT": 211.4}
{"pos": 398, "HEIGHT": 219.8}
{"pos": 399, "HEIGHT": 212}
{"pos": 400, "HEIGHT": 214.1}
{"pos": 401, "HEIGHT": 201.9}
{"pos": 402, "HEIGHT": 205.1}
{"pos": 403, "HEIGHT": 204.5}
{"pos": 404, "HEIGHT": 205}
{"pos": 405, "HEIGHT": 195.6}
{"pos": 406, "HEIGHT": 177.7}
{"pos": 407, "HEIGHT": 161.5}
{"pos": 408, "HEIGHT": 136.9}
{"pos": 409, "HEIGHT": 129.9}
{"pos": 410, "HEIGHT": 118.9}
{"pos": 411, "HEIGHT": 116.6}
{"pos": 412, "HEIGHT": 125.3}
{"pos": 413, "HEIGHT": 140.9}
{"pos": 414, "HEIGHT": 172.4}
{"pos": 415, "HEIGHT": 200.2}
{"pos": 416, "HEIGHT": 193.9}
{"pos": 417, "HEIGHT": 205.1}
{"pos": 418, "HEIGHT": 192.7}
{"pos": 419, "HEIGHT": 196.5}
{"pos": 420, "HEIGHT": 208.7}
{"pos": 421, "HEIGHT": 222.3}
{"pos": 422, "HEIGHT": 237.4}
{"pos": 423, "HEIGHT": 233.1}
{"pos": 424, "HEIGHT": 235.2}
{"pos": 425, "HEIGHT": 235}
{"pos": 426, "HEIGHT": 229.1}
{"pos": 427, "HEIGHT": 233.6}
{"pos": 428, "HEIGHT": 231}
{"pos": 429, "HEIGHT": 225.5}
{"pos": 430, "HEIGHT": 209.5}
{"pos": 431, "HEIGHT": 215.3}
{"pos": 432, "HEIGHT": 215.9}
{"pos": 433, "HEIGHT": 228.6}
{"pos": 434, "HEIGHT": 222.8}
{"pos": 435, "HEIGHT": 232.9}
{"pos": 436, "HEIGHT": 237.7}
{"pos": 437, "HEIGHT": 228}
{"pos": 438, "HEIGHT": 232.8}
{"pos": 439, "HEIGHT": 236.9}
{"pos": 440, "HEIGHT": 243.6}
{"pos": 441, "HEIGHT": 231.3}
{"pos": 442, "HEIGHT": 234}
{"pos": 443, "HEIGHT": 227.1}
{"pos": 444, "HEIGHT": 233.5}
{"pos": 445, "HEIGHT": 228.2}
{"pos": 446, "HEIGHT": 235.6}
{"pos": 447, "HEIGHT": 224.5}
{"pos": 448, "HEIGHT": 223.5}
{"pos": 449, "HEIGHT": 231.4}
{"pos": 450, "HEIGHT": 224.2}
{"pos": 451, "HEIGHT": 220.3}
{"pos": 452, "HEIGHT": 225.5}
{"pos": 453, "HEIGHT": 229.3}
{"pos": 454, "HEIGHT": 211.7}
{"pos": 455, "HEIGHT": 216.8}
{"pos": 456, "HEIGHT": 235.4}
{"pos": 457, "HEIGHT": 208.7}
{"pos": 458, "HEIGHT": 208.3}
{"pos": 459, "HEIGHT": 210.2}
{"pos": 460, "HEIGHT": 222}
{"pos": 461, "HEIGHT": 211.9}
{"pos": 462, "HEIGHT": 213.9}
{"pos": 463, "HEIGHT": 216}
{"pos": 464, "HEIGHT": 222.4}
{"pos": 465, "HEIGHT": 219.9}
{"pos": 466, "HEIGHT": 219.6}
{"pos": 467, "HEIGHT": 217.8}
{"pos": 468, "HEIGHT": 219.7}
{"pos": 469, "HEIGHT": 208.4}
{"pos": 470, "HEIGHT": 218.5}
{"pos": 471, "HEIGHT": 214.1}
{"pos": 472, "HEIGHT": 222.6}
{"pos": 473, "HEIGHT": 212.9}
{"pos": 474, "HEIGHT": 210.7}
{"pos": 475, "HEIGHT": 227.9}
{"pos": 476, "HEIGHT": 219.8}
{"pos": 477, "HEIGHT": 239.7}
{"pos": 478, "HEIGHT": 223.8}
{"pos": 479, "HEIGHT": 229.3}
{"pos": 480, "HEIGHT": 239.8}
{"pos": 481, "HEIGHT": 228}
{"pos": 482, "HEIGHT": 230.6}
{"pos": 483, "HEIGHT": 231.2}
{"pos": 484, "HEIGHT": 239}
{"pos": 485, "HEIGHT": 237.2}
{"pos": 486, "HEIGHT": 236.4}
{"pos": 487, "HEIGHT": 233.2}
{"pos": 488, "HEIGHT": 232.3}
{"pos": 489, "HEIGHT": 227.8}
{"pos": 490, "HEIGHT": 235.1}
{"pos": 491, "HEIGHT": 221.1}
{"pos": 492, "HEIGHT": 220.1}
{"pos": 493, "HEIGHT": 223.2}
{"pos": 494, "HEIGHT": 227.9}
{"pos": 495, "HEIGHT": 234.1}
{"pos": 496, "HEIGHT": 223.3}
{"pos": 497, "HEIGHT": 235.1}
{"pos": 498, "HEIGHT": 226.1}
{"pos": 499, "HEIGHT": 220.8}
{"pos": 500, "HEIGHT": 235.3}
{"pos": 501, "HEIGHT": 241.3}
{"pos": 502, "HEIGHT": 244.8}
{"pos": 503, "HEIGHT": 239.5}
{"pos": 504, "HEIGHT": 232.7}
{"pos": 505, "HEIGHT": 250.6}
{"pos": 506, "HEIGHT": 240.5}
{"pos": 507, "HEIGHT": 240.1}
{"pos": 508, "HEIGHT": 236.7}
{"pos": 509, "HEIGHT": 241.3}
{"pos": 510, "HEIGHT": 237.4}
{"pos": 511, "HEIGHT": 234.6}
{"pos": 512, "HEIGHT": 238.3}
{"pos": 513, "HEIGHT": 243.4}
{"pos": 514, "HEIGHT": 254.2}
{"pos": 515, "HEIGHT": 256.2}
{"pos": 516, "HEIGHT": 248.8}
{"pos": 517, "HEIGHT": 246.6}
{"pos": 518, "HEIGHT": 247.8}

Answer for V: 0.24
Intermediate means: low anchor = 247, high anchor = 225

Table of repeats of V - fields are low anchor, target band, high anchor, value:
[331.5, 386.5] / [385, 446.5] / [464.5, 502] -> 0.10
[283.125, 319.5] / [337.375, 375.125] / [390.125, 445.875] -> 0.07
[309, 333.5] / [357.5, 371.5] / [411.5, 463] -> 0.09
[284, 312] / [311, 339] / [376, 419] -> 0.09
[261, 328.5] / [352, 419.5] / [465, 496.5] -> 0.27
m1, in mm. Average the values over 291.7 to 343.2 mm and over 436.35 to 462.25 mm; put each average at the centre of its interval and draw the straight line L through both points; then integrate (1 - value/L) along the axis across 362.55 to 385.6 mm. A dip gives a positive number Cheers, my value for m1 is 2.5 mm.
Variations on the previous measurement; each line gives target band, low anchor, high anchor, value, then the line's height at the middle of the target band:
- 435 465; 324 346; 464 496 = 0.6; 229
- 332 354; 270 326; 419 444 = 1.8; 270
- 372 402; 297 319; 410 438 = 1.3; 228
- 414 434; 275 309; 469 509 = 2.9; 254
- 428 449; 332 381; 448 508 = 0.0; 228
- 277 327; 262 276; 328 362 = 5.1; 315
